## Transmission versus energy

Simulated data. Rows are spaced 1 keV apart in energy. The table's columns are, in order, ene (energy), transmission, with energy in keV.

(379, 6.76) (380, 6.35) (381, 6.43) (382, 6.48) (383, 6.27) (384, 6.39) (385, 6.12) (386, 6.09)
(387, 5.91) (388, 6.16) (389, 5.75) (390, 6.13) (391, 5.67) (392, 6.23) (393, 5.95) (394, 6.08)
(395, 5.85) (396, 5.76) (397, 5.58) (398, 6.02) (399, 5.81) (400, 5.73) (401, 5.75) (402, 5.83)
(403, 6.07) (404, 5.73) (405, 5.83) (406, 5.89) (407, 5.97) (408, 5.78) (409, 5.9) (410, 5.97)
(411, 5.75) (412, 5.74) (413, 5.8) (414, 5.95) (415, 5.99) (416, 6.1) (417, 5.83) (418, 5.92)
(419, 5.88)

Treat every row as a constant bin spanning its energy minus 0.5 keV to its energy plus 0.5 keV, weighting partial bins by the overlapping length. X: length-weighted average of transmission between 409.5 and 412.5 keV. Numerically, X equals 5.82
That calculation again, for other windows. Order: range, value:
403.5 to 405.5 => 5.78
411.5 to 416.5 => 5.92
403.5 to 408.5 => 5.84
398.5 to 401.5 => 5.76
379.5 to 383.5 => 6.38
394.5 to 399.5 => 5.8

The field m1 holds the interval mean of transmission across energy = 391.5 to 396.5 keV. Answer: 5.97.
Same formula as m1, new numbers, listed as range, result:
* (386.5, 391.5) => 5.92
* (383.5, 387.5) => 6.13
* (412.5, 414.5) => 5.88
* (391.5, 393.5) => 6.09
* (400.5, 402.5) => 5.79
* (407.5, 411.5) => 5.85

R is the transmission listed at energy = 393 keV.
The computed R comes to 5.95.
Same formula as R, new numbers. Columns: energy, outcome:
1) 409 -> 5.9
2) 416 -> 6.1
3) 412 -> 5.74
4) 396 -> 5.76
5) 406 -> 5.89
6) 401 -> 5.75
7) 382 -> 6.48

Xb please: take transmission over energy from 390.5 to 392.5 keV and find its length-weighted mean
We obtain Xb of 5.95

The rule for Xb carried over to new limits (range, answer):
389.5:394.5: 6.01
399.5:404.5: 5.82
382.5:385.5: 6.26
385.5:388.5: 6.05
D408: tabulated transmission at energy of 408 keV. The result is 5.78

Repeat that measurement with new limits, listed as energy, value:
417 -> 5.83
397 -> 5.58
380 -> 6.35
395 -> 5.85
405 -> 5.83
